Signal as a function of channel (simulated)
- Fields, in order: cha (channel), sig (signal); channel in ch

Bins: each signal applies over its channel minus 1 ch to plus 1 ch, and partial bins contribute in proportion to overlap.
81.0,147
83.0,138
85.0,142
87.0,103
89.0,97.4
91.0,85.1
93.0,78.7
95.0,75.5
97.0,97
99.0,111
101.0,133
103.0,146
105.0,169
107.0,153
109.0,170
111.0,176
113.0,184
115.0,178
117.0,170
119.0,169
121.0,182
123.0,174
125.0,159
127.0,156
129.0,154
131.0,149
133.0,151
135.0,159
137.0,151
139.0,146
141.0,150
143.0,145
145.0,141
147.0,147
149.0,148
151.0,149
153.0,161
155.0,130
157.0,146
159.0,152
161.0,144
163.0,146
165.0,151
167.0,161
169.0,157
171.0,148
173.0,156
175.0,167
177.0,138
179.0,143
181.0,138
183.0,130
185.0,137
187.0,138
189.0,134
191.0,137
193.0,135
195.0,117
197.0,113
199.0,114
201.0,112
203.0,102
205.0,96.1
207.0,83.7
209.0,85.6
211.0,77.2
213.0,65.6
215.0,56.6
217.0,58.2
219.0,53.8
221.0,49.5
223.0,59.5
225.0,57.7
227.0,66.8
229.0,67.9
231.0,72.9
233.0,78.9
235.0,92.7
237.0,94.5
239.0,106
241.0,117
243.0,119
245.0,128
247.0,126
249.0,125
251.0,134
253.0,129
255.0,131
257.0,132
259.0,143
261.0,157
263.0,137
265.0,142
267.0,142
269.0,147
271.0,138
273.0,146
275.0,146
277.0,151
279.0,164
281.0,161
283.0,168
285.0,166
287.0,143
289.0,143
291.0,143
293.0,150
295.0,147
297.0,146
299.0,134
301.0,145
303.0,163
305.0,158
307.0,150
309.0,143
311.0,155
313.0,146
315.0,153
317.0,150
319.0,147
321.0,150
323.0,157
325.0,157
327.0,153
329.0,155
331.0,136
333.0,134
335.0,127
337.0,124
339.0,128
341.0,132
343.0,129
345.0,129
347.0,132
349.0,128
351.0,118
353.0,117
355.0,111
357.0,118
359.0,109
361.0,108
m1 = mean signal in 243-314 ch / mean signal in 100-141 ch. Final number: 0.90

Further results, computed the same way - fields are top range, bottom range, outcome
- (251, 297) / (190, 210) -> 1.34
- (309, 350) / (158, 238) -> 1.29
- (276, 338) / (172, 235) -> 1.47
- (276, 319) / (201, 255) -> 1.68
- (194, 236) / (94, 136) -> 0.52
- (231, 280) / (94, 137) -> 0.84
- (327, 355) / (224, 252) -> 1.31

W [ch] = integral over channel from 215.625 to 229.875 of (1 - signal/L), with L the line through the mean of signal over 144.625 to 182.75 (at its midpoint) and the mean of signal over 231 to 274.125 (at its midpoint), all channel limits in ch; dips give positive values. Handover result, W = 7.9 ch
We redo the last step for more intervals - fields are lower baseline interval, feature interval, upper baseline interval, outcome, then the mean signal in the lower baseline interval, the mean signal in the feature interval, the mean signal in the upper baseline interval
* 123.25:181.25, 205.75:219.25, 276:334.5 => 7.2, 150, 70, 150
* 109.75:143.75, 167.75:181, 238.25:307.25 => 0.4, 162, 151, 142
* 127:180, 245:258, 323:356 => 1.0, 150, 129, 133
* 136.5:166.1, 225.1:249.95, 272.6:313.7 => 8.6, 147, 98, 151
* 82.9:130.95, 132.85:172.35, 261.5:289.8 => -1.4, 142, 149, 150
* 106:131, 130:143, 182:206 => 0.5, 168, 151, 122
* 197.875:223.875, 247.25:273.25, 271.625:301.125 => -2.7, 78.2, 138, 150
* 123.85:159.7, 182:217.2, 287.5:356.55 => 9.8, 150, 106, 141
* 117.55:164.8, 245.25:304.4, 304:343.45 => 0.8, 153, 145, 144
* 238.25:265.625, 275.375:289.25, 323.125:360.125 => -2.8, 130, 157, 130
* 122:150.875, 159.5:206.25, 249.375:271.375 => 3.8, 152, 135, 139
